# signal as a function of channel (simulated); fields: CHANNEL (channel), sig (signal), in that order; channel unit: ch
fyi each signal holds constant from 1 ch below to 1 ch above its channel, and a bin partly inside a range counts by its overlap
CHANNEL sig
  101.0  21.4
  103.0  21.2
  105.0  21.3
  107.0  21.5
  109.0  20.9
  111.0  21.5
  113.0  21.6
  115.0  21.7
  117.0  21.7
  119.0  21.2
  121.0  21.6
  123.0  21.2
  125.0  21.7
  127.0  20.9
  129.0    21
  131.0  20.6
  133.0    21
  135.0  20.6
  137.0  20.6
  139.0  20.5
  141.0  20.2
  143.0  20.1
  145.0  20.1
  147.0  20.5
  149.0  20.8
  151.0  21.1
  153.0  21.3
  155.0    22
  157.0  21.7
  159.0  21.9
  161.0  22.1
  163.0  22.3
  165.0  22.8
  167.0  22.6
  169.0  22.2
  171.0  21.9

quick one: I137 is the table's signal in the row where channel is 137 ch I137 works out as 20.6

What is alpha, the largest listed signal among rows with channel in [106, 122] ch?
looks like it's 21.7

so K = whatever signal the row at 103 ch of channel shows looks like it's 21.2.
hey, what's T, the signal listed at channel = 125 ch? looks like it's 21.7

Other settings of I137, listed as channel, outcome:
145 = 20.1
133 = 21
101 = 21.4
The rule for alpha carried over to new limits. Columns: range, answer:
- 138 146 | 20.5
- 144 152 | 21.1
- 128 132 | 21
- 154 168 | 22.8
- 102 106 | 21.3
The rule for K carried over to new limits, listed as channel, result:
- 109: 20.9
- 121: 21.6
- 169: 22.2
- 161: 22.1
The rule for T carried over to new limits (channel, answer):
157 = 21.7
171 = 21.9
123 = 21.2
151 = 21.1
